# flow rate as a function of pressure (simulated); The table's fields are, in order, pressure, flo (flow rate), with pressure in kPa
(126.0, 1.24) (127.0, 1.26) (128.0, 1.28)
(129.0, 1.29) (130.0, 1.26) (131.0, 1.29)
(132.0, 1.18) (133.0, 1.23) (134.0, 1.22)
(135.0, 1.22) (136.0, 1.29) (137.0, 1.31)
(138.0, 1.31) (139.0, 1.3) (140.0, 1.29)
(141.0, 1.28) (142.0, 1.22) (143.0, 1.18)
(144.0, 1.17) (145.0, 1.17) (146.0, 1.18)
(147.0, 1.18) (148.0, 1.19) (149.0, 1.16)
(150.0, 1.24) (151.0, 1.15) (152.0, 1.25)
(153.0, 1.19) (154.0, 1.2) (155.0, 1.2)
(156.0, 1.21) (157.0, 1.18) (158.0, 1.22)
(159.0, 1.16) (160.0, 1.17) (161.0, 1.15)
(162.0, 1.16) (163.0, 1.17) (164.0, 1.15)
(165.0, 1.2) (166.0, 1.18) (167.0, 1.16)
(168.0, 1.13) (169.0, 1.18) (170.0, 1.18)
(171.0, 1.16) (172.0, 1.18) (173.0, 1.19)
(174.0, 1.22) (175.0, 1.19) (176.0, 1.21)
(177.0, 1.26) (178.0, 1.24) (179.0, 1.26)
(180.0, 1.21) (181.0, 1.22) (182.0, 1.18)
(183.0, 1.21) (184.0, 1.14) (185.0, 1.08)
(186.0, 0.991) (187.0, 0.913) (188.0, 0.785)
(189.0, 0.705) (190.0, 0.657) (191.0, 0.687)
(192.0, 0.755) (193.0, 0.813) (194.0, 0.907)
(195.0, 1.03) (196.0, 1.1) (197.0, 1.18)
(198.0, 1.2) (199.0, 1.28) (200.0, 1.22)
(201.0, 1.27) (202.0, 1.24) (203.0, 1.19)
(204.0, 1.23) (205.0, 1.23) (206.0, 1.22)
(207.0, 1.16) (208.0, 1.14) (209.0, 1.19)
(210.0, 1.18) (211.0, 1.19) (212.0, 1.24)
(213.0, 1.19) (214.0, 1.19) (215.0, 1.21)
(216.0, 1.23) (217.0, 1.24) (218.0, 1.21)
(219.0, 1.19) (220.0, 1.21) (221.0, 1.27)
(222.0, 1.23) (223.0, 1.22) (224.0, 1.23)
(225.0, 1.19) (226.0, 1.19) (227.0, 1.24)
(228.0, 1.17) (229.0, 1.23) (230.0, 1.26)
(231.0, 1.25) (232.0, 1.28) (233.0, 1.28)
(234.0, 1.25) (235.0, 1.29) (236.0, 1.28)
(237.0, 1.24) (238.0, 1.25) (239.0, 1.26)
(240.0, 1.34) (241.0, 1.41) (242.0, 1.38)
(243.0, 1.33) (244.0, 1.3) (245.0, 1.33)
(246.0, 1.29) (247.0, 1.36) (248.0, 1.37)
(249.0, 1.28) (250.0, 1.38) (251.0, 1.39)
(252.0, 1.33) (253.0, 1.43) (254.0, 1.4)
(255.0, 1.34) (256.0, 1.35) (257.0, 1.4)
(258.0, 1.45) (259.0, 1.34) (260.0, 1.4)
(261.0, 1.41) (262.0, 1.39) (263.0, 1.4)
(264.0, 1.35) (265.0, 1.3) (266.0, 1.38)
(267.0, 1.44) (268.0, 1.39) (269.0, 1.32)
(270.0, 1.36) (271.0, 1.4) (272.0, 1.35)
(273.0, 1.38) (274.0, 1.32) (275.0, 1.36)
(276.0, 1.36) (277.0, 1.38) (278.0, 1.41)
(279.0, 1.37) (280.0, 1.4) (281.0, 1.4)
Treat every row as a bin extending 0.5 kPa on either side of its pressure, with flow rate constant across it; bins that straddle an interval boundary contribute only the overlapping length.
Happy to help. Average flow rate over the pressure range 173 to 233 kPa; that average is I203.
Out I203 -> 1.15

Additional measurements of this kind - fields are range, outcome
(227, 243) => 1.28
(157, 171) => 1.17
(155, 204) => 1.12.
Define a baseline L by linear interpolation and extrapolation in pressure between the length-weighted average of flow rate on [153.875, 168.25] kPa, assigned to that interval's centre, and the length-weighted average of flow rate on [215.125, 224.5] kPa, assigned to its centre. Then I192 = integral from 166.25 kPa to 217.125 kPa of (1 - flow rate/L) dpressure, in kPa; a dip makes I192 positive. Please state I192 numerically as 3.28 kPa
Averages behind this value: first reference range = 1.18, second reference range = 1.22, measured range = 1.12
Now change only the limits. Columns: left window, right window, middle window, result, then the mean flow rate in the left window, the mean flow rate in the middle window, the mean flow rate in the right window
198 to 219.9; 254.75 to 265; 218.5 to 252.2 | 0.52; 1.21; 1.28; 1.38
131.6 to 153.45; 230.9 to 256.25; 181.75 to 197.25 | 4.05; 1.22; 0.938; 1.32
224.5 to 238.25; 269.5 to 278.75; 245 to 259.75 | -0.67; 1.24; 1.36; 1.37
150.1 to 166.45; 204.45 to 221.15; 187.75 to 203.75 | 2.54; 1.19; 1.01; 1.2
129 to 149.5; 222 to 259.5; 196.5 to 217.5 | 1.15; 1.23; 1.21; 1.3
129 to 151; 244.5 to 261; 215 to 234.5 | 1.51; 1.23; 1.23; 1.37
